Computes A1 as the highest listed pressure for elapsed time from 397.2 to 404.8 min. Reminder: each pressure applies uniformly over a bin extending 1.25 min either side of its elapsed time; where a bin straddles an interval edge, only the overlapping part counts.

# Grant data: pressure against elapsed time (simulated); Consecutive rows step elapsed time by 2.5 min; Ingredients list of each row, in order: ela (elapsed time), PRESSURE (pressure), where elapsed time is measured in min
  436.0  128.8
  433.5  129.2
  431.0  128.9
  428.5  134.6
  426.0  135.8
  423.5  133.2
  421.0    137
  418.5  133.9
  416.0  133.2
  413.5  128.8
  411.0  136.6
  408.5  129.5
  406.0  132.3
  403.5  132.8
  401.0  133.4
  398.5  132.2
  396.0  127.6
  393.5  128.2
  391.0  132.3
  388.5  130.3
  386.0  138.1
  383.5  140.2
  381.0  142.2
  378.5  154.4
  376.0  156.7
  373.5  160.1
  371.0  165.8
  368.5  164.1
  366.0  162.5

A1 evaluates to 133.4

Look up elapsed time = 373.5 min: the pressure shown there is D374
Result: 160.1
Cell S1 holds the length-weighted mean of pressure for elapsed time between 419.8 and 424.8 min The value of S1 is 135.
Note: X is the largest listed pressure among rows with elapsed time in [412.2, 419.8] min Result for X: 133.9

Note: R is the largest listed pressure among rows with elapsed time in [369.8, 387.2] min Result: 165.8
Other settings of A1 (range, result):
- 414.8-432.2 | 137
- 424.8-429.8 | 135.8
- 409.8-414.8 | 136.6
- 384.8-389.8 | 138.1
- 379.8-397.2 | 142.2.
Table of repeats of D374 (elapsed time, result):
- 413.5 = 128.8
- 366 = 162.5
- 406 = 132.3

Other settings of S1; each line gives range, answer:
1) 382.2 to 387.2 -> 139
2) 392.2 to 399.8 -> 129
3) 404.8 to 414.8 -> 132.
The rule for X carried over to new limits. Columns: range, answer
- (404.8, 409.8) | 132.3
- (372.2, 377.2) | 160.1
